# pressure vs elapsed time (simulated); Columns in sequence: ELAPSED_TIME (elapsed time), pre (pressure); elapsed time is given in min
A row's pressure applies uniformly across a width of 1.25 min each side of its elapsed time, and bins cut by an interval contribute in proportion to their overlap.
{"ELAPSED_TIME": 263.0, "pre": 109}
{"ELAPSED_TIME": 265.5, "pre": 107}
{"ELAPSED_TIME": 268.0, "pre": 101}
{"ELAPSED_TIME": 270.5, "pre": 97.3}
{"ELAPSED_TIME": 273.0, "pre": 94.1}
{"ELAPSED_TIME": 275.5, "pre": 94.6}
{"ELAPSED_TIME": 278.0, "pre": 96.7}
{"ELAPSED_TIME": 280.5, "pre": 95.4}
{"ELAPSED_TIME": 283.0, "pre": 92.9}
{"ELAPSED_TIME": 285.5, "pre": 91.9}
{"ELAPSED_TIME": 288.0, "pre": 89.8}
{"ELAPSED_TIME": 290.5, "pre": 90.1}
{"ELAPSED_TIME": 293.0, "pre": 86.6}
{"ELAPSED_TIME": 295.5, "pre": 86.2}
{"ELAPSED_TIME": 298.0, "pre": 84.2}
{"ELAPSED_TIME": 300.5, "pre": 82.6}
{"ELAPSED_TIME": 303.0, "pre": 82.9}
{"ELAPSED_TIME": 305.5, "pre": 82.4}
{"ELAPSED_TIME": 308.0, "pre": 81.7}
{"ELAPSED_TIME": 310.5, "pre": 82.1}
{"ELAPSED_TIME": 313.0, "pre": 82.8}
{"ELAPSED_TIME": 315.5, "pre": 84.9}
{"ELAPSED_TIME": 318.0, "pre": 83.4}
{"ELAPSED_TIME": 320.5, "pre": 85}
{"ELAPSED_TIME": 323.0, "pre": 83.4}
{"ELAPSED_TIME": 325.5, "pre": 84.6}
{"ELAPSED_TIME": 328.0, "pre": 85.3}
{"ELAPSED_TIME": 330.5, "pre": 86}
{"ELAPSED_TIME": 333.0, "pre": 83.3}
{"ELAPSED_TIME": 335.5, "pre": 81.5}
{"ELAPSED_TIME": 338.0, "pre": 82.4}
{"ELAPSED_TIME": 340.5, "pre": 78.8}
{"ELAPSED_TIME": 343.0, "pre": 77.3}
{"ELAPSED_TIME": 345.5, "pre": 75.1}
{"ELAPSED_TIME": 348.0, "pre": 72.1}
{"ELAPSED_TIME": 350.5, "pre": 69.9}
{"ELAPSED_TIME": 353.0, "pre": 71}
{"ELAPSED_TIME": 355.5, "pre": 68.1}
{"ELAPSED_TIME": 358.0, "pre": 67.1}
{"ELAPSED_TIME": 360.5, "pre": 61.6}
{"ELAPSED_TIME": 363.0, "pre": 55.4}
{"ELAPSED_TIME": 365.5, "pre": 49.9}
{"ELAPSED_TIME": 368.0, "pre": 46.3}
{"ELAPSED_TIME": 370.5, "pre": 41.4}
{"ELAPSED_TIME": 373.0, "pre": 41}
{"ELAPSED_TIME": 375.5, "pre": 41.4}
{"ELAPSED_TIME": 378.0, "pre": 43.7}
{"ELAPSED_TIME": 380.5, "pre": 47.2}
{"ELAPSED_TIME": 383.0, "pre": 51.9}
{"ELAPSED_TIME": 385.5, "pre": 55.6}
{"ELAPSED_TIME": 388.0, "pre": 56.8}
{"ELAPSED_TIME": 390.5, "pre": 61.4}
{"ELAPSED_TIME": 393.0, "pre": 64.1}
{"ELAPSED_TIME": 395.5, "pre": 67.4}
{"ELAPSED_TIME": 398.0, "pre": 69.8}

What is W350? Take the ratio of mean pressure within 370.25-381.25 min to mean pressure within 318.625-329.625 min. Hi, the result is 0.5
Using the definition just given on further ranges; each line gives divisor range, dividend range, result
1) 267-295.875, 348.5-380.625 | 0.59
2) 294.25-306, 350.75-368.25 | 0.73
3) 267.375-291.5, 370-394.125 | 0.54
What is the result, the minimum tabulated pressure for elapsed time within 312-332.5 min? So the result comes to 82.8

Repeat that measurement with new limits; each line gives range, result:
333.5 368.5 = 46.3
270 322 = 81.7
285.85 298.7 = 84.2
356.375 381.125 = 41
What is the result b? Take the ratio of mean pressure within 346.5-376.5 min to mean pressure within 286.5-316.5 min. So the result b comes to 0.68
